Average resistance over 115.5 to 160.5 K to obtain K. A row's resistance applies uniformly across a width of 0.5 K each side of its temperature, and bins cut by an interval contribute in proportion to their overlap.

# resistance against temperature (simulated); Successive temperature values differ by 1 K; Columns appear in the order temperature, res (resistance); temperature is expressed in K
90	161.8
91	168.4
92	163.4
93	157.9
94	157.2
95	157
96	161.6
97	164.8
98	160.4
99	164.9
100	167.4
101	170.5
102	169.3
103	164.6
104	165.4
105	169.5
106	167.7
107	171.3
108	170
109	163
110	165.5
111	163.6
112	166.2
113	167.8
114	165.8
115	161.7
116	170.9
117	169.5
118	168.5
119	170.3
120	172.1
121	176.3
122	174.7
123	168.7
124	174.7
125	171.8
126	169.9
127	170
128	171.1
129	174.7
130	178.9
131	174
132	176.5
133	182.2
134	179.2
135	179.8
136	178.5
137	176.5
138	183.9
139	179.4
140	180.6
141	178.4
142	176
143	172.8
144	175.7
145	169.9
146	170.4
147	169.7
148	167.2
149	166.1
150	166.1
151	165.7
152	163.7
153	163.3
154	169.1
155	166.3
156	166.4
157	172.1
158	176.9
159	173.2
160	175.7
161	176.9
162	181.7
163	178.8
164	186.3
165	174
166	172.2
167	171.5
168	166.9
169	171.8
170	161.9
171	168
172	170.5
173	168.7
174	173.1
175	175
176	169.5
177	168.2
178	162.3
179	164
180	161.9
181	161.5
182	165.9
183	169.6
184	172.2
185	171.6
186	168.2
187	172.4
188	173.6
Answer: 173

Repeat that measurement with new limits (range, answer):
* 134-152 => 174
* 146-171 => 171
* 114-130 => 171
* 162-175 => 172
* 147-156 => 166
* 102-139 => 172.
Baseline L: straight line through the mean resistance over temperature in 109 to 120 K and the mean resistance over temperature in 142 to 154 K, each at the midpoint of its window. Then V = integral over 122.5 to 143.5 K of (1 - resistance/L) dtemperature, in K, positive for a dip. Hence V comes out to -1.0 K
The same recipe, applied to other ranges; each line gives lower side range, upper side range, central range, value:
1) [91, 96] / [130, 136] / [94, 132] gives 0.1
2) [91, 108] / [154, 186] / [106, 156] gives -1.2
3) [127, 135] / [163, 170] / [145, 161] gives 0.5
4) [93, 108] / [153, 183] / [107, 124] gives -0.2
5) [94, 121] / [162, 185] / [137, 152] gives -0.4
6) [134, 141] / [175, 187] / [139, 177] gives 0.5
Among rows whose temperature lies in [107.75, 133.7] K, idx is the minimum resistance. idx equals 161.7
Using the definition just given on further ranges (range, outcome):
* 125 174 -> 161.9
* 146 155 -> 163.3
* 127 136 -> 170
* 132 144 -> 172.8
